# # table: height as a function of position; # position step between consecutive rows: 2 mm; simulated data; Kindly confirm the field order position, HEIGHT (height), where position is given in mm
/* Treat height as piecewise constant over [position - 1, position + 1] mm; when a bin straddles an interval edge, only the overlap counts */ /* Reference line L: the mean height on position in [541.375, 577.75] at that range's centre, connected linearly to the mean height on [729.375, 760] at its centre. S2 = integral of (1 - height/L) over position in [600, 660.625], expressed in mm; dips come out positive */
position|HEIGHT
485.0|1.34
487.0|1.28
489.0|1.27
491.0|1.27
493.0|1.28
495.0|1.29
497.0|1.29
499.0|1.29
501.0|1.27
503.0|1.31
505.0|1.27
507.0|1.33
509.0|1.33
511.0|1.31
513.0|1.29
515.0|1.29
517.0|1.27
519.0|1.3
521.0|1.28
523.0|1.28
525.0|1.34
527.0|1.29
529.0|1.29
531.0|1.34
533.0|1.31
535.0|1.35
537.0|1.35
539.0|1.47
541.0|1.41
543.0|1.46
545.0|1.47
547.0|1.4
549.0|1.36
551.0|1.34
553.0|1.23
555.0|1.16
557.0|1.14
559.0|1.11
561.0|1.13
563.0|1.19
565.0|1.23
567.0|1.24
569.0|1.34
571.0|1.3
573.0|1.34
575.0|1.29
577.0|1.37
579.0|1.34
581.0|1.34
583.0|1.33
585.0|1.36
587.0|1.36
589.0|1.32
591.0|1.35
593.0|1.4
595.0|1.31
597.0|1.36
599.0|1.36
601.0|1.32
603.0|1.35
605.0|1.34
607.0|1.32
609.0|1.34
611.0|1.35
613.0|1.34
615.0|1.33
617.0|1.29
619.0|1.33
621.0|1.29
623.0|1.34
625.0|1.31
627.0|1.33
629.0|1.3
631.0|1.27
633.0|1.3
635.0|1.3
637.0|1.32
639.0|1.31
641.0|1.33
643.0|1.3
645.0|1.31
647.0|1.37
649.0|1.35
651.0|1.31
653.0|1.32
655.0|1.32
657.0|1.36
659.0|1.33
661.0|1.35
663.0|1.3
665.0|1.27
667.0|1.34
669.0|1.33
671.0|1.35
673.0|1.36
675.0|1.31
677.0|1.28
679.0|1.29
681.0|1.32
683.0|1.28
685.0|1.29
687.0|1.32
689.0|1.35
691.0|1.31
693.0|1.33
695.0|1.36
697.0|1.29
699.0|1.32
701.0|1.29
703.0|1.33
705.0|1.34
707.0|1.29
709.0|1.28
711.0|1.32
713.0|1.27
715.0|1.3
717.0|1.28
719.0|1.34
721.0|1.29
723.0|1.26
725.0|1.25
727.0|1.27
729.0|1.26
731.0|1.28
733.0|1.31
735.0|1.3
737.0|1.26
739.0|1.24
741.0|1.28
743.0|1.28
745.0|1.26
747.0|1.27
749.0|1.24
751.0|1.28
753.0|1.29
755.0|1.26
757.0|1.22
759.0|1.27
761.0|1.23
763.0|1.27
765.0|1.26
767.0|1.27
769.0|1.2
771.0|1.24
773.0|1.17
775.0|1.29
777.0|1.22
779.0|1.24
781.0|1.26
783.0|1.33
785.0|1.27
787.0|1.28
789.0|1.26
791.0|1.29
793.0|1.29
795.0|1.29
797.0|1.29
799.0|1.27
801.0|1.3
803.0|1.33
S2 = -2.1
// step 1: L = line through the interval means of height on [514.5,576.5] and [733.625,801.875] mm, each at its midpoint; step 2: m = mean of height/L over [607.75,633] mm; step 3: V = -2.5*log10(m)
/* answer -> -0.02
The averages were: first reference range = 1.3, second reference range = 1.26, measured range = 1.32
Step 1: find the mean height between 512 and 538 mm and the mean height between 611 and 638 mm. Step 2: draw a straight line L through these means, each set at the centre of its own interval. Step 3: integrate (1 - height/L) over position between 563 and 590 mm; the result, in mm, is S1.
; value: -0.1 mm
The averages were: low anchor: 1.31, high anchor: 1.31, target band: 1.32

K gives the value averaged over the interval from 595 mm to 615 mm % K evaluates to 1.34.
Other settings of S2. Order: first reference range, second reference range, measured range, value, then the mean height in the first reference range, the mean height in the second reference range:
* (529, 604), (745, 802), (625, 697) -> -1.4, 1.32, 1.26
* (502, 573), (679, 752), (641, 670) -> -0.7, 1.3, 1.29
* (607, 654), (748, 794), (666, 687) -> -0.3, 1.32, 1.26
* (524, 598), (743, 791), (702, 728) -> -0.4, 1.32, 1.26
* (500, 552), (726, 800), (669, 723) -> -1.1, 1.33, 1.26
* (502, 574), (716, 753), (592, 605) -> -0.6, 1.3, 1.28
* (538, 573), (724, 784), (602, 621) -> -0.7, 1.29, 1.26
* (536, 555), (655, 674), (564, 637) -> 1.7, 1.38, 1.33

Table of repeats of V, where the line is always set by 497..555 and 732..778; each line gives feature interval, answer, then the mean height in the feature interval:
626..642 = -0.012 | 1.31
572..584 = -0.020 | 1.33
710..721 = -0.027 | 1.3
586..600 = -0.037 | 1.35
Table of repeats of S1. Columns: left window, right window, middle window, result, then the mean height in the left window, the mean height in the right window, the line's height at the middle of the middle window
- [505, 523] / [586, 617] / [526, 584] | 0.45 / 1.3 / 1.34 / 1.32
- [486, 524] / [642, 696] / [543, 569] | 0.76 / 1.29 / 1.32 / 1.3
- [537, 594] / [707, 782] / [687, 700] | -0.48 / 1.31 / 1.27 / 1.28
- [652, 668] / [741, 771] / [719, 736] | -0.05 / 1.32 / 1.26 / 1.28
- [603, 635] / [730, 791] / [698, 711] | -0.25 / 1.32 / 1.26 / 1.28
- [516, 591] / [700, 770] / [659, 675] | -0.49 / 1.31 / 1.28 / 1.29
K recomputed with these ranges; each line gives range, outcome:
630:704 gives 1.32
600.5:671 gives 1.32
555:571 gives 1.2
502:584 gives 1.31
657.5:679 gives 1.32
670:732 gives 1.3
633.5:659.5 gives 1.32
